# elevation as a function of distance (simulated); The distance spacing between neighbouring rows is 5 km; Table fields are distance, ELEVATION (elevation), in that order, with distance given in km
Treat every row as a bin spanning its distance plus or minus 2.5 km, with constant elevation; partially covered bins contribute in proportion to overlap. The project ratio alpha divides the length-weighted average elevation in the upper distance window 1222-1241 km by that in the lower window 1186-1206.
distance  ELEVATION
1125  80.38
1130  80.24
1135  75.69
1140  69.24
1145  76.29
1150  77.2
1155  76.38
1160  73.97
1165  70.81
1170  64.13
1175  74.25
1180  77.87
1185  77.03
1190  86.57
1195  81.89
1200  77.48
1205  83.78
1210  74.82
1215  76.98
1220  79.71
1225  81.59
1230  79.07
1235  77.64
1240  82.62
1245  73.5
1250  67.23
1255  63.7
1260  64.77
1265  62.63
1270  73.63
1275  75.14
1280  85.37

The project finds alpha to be 1.0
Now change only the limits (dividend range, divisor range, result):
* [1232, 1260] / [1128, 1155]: 0.96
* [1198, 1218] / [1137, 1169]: 1.06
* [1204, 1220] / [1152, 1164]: 1.05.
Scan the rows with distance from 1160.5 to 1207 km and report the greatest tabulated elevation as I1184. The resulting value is 86.57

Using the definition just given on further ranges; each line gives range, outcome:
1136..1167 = 77.2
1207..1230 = 81.59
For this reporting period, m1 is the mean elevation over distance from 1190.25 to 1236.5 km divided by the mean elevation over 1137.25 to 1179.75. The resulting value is 1.1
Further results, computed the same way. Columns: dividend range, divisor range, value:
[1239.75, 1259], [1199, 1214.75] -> 0.89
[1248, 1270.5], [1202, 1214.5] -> 0.83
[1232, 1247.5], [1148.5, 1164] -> 1.04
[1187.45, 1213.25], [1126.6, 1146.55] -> 1.07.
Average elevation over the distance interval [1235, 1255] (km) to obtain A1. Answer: 73.5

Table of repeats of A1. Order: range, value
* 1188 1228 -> 80.3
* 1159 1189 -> 73.6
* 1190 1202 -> 81.2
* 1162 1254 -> 76.8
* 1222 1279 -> 73.3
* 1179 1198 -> 81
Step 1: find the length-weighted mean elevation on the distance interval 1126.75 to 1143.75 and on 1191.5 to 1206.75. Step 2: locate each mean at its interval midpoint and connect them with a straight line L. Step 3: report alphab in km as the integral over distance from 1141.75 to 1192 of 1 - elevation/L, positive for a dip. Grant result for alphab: 2.0 km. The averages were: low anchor 75.4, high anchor 81.3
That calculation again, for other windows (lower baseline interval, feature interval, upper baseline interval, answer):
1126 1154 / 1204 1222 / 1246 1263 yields -2.3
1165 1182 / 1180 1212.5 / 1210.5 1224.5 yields -2.2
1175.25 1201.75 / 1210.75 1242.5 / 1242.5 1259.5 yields -3.1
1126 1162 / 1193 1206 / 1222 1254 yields -0.8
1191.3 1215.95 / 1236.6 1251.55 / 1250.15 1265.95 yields -1.5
